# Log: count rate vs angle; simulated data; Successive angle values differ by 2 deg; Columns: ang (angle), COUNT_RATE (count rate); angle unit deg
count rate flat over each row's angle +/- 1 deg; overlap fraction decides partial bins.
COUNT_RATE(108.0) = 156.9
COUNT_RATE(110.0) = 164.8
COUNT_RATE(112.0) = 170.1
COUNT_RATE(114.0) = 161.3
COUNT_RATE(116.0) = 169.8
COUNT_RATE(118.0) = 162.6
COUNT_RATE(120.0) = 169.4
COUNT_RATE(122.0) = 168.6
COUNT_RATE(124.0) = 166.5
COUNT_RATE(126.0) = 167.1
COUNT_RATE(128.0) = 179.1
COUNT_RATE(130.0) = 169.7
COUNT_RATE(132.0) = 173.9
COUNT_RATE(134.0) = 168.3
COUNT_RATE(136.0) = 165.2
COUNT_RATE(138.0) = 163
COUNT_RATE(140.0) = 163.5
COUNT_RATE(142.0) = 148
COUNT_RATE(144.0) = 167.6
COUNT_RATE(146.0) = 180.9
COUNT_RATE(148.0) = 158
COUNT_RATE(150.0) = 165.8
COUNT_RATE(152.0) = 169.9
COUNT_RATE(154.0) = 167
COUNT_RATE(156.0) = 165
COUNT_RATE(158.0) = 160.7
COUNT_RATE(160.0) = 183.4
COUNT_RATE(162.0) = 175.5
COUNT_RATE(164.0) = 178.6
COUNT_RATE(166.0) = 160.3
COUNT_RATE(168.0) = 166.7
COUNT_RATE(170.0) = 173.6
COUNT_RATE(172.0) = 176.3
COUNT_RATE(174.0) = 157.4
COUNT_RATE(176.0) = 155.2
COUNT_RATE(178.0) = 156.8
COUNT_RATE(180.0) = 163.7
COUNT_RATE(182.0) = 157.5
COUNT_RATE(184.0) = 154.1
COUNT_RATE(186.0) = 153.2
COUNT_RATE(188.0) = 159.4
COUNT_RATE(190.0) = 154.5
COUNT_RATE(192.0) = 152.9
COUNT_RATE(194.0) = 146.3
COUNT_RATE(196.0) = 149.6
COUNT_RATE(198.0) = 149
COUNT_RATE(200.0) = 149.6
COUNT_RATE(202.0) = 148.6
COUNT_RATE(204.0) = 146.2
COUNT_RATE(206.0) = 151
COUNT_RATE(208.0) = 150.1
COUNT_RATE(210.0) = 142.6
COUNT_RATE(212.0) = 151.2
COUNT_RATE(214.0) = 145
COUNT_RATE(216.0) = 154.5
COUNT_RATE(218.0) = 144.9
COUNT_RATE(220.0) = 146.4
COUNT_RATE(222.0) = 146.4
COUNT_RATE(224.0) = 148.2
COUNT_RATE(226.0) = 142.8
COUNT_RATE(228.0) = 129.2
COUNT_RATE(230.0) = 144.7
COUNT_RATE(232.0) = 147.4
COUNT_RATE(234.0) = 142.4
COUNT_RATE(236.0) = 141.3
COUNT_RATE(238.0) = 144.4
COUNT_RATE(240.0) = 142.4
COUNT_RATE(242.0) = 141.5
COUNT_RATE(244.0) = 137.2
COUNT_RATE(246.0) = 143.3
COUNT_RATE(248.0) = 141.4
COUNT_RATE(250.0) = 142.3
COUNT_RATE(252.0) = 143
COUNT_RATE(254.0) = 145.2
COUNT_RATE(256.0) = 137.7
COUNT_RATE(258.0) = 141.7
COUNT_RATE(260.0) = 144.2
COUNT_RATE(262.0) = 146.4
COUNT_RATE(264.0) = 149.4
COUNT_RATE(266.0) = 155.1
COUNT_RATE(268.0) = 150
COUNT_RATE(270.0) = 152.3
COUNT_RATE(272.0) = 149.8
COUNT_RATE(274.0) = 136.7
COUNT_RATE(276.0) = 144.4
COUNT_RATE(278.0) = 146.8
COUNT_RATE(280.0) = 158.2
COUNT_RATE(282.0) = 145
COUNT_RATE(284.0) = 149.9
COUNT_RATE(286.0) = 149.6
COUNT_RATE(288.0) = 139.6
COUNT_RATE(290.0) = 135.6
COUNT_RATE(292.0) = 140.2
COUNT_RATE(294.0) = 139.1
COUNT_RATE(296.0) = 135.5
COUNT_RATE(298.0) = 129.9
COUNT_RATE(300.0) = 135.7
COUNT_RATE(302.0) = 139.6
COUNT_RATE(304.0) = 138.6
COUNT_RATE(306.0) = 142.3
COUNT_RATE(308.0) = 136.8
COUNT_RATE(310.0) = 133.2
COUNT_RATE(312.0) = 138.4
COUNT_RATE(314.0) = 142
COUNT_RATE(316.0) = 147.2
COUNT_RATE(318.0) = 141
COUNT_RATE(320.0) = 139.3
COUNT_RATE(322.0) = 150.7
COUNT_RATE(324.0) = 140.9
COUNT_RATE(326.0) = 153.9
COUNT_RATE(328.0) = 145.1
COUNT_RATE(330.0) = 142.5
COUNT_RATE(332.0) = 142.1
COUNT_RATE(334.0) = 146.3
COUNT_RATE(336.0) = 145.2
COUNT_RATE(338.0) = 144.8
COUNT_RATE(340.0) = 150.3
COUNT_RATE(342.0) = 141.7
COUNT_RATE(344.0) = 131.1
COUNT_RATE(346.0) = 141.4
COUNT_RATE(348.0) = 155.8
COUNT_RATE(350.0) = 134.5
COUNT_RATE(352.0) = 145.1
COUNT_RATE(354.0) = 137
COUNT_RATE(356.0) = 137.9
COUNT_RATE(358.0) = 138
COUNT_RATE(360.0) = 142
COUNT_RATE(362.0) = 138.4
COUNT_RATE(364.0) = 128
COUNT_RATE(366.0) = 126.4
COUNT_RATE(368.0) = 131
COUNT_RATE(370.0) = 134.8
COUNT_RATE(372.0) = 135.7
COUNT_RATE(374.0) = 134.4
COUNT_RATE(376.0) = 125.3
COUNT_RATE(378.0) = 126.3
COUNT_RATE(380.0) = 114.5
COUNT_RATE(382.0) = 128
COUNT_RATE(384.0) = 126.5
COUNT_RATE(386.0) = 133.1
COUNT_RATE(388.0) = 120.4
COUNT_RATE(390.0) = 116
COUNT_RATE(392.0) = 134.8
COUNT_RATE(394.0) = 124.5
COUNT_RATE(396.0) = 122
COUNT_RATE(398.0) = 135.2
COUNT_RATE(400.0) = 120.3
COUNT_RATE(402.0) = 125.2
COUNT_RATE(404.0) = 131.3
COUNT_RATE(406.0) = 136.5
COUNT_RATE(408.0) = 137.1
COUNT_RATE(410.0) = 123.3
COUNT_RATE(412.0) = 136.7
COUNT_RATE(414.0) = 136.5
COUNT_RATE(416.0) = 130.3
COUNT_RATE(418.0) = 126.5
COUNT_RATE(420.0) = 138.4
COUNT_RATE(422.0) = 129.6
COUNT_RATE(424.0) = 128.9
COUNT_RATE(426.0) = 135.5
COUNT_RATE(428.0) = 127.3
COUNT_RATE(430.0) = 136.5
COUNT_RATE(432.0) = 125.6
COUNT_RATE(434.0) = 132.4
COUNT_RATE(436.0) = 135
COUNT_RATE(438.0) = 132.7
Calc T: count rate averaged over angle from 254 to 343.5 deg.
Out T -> 143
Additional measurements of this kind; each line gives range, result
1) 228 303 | 143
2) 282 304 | 140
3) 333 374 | 139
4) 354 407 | 130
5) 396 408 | 130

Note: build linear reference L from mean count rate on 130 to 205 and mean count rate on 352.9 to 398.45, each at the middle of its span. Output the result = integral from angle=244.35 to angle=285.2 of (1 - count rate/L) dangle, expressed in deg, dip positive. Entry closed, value 0.2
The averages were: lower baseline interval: 162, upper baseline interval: 130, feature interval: 146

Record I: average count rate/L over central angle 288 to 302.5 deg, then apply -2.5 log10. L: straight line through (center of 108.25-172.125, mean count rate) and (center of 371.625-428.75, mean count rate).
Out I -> 0.06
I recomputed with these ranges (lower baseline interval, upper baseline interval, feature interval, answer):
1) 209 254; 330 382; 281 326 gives -0.01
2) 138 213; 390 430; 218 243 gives 0.07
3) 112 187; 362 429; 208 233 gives 0.07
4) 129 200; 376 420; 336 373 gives -0.03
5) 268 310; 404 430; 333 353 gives -0.04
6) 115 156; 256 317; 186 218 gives 0.05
